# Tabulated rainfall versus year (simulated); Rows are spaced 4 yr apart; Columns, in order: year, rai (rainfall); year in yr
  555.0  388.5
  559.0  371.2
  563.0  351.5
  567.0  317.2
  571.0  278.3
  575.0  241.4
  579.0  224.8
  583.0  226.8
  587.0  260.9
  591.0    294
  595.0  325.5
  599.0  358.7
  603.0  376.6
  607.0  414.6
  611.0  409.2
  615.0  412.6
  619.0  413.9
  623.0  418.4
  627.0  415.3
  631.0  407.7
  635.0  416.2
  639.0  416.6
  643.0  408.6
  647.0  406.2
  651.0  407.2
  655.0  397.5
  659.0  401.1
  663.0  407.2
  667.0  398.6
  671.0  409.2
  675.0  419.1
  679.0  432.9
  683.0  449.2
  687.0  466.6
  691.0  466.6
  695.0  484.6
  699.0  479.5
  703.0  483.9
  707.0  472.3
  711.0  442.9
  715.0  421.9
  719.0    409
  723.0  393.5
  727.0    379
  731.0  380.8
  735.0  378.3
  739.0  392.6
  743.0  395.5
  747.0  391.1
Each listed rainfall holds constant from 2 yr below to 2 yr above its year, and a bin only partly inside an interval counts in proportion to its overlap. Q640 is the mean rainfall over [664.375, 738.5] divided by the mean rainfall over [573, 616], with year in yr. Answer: 1.34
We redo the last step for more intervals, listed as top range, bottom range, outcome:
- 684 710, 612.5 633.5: 1.14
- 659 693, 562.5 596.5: 1.55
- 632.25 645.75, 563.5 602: 1.44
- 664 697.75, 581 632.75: 1.21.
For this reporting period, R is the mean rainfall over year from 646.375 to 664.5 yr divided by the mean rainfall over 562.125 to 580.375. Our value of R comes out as 1.44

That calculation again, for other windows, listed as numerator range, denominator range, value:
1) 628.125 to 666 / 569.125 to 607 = 1.39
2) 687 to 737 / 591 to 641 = 1.10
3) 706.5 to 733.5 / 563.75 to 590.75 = 1.55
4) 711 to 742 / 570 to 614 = 1.27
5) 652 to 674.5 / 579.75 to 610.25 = 1.25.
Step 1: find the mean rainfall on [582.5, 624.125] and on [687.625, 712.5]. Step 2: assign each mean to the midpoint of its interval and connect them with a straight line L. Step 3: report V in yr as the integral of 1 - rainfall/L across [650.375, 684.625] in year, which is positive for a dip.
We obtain 1.6 yr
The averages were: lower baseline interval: 359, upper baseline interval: 472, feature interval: 413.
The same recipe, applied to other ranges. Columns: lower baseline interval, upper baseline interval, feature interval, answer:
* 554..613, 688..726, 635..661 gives -1.29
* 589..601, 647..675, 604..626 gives -3.92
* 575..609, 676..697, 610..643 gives -4.80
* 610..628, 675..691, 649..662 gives 0.93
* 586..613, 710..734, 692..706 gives -3.15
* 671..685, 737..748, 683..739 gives -3.05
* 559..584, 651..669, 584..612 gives -1.92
